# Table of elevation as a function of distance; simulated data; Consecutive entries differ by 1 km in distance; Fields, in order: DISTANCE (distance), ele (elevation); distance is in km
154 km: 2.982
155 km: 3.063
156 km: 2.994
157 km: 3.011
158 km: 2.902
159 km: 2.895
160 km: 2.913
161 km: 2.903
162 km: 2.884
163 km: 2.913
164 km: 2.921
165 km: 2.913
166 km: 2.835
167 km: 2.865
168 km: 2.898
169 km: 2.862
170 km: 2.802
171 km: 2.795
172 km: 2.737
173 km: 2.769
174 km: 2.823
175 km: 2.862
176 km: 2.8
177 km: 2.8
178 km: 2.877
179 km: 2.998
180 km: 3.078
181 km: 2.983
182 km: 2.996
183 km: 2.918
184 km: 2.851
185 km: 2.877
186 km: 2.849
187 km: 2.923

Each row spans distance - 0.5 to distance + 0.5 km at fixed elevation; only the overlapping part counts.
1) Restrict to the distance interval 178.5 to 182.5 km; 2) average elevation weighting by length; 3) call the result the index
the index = 3.01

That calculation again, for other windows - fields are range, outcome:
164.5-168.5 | 2.88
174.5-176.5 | 2.83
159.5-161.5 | 2.91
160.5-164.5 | 2.91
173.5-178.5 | 2.83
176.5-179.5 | 2.89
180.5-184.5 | 2.94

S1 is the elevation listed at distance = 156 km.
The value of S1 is 2.994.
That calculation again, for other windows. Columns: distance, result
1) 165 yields 2.913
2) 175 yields 2.862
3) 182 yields 2.996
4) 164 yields 2.921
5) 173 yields 2.769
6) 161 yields 2.903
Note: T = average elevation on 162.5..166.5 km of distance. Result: 2.9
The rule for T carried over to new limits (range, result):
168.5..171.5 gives 2.82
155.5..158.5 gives 2.97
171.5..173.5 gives 2.75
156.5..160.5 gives 2.93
